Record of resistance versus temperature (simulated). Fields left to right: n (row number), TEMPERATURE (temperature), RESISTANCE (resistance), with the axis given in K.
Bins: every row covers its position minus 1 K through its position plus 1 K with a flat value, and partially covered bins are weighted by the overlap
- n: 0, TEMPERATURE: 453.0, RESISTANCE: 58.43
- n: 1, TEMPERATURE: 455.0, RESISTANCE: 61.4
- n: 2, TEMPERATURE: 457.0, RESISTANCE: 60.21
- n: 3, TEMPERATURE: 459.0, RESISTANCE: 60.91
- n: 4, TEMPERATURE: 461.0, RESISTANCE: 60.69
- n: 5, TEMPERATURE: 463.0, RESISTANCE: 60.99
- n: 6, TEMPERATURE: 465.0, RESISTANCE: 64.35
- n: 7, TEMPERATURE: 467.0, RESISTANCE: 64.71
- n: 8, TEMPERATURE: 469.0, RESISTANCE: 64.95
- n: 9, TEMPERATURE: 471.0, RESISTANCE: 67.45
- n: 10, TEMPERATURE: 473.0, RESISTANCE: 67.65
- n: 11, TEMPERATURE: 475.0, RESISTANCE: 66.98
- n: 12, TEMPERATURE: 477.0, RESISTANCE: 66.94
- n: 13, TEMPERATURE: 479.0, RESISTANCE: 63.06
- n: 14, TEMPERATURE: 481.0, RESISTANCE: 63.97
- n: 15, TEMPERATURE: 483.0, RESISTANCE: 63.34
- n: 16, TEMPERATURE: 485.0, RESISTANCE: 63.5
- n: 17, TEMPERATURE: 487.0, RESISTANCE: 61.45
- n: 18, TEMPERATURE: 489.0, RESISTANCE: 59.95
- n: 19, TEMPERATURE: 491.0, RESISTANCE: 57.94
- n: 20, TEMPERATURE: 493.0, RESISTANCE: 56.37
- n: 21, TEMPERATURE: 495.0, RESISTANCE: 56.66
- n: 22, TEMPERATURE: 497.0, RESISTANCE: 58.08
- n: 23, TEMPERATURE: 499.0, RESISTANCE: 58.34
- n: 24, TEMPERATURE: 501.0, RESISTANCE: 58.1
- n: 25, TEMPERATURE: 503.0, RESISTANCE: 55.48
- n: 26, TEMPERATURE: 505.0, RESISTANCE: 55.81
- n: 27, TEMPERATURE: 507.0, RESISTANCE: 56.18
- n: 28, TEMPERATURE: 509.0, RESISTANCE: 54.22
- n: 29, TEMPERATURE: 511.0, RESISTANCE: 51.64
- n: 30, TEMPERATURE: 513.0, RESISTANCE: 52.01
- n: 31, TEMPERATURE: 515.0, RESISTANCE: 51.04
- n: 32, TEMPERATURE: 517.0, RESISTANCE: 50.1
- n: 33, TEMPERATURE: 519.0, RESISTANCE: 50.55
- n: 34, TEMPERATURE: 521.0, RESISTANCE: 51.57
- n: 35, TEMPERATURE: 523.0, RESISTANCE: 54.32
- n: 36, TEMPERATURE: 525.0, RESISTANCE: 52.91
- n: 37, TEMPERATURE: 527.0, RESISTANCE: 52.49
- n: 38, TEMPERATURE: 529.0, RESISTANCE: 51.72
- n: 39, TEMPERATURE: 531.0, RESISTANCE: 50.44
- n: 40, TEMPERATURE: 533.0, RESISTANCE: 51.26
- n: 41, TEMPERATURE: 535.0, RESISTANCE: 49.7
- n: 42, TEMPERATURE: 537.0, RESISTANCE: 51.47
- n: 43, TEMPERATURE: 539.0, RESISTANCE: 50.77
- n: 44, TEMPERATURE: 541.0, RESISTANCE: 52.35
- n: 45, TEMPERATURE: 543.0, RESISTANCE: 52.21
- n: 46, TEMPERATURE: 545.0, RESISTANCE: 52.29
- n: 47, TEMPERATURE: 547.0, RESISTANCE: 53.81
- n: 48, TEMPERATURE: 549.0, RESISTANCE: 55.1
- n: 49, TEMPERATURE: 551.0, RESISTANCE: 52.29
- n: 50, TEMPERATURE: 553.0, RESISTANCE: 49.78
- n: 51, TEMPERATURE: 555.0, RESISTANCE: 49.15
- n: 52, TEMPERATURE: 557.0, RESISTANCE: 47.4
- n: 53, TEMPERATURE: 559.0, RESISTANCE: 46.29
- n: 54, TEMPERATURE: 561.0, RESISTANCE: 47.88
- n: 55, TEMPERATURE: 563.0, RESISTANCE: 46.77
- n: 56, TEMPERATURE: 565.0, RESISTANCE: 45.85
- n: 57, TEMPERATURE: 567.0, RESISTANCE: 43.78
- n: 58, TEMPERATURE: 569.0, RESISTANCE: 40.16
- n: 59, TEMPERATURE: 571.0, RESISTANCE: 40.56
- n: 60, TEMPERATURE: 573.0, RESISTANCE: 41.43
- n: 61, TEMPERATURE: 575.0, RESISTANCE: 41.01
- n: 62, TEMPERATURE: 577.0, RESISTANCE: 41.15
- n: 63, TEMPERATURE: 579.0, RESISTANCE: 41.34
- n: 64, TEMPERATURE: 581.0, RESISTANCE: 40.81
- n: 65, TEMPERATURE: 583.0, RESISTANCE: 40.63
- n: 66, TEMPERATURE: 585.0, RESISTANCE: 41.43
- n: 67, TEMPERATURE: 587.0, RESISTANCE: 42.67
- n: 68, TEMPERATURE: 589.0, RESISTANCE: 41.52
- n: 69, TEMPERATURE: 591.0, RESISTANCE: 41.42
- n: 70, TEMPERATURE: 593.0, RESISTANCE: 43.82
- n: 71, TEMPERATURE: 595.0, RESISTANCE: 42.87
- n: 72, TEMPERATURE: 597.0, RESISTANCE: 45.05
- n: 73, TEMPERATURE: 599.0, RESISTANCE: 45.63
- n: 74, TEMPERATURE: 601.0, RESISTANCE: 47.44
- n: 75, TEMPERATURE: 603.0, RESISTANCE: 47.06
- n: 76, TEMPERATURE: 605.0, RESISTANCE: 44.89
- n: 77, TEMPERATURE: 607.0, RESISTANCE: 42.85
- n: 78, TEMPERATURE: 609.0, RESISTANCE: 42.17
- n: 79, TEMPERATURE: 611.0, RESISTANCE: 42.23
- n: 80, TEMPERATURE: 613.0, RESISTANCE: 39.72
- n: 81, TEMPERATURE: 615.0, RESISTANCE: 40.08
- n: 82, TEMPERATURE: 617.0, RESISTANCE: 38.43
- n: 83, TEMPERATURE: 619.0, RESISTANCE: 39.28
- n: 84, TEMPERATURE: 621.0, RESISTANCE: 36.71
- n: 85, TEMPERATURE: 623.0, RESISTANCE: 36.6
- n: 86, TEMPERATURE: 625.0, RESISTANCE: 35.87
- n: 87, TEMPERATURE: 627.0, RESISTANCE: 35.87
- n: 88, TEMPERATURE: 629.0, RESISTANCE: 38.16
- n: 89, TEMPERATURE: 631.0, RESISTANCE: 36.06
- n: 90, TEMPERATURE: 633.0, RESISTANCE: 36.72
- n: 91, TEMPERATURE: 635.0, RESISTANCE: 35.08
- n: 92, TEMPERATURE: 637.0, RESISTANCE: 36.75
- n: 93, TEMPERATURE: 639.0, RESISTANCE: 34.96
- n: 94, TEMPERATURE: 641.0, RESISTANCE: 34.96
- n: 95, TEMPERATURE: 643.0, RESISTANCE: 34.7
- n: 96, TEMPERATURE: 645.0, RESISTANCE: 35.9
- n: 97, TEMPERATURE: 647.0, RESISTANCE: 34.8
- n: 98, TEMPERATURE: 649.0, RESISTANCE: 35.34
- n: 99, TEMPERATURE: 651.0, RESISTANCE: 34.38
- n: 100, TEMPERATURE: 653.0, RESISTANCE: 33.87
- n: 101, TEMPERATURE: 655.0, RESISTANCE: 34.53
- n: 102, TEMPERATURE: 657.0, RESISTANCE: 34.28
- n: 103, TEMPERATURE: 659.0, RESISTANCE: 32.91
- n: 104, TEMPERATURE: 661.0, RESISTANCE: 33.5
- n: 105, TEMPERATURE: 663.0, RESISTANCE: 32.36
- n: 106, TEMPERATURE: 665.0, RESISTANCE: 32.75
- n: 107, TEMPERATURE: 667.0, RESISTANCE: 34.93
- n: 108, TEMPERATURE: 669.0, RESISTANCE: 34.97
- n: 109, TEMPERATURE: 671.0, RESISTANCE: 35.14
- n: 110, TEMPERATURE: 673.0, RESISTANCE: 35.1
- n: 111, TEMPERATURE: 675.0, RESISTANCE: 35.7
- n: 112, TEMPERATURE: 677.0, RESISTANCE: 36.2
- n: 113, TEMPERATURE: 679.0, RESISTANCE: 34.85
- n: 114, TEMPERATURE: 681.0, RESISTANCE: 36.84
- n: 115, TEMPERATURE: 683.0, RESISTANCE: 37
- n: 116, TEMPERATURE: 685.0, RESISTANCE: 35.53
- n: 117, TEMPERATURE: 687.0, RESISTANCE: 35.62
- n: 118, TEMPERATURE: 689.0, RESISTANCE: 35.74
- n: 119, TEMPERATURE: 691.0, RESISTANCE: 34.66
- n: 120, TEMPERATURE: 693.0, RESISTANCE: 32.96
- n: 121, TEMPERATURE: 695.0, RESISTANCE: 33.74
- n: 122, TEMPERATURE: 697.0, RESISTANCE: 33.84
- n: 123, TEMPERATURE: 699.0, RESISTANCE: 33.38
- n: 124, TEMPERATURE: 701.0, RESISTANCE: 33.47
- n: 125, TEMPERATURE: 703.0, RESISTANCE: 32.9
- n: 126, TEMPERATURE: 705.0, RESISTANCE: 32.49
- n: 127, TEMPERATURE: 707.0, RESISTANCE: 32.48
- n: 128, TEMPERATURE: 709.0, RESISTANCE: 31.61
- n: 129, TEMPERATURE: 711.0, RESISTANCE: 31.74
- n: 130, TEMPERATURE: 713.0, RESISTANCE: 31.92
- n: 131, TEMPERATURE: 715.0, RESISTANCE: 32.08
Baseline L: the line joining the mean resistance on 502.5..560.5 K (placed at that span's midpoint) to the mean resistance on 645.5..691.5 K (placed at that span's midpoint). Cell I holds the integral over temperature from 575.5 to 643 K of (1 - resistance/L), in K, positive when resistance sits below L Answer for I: 3.1 K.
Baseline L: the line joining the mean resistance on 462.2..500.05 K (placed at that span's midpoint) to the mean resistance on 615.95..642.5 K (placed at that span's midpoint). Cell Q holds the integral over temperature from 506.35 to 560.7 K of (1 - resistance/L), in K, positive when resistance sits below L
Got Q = 1.7 K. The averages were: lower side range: 62.5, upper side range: 36.5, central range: 51.5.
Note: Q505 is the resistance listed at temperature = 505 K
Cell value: 55.81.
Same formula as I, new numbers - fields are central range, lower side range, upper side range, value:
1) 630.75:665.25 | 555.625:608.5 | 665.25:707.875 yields 3.0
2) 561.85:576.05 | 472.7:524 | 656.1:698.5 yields 1.7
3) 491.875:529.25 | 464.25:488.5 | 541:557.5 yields 2.9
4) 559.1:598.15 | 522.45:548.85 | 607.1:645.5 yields 2.1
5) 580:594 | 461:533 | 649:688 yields 1.2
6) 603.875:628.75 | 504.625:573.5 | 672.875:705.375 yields 1.6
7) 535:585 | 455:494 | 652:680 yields 3.4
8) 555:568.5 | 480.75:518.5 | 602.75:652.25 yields 0.4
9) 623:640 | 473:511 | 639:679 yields 1.1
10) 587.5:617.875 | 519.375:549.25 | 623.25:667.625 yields -1.1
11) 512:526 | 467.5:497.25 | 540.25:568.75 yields 1.0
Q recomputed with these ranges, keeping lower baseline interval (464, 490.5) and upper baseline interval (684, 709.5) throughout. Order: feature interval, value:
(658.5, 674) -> 1.63 K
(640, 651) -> 1.57 K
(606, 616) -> 0.94 K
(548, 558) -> 0.57 K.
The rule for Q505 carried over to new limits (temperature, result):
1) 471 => 67.45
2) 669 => 34.97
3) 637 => 36.75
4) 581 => 40.81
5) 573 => 41.43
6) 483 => 63.34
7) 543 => 52.21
